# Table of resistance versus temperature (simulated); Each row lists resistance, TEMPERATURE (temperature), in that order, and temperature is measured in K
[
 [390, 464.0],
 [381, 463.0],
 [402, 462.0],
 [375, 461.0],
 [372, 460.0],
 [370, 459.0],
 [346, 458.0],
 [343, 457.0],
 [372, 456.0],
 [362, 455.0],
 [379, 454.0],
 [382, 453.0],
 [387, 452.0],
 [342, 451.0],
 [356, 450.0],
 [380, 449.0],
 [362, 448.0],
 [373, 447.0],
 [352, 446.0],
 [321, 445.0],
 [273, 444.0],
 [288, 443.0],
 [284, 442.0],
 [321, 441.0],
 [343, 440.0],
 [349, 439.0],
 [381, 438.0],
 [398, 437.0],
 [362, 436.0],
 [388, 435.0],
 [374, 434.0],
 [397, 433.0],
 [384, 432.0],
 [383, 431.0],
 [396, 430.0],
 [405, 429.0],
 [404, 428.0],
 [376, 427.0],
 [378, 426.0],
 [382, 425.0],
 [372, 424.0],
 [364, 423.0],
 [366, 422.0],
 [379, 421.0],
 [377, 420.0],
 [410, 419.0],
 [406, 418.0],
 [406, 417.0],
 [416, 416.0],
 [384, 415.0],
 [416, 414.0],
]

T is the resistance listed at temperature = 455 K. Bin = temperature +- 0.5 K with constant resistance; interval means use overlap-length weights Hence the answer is 362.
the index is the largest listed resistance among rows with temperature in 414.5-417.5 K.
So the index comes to 416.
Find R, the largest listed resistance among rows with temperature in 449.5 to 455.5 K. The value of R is 387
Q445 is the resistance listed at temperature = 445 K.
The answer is 321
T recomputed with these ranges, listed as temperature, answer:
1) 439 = 349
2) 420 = 377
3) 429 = 405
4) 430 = 396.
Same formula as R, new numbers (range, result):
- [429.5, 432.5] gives 396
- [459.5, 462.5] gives 402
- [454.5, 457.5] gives 372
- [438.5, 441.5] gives 349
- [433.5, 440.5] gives 398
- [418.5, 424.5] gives 410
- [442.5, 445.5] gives 321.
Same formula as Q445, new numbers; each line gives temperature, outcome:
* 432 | 384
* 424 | 372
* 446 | 352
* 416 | 416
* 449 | 380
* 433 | 397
